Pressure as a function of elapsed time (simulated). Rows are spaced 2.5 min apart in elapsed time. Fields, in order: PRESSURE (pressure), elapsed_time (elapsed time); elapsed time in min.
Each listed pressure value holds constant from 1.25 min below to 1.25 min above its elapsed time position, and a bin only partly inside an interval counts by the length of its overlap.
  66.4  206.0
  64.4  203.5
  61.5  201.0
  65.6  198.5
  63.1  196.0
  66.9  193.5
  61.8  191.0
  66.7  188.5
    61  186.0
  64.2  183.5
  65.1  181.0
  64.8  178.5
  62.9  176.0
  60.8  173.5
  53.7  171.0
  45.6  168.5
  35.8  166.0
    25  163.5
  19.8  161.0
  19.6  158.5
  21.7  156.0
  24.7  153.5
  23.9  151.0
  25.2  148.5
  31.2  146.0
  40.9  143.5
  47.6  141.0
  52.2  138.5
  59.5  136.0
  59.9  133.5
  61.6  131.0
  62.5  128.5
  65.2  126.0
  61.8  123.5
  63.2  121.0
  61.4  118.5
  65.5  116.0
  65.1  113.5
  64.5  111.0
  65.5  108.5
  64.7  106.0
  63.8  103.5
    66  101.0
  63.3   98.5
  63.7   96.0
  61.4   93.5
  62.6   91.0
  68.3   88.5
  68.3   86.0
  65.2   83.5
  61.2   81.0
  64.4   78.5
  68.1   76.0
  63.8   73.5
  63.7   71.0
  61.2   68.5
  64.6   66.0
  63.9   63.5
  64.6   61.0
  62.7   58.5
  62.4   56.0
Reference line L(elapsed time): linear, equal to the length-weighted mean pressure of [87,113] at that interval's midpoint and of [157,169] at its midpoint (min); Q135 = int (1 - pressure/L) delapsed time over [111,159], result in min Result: -3.5 min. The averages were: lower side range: 64.4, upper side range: 28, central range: 48.9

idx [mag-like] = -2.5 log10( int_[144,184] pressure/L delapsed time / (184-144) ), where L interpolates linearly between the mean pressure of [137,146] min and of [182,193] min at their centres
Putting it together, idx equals 0.36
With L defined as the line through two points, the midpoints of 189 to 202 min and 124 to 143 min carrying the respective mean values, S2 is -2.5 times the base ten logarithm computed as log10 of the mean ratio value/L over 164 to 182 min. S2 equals 0.145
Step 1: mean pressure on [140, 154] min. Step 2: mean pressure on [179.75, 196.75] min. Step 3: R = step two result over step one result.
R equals 1.98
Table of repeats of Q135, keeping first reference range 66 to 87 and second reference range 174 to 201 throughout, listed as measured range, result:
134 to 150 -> 5.2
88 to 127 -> 0.2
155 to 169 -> 8.1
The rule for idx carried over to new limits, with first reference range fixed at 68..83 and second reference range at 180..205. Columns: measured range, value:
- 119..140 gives 0.06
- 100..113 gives -0.02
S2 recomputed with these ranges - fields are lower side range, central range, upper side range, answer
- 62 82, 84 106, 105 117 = 0.00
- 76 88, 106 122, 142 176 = -0.22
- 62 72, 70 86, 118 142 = -0.03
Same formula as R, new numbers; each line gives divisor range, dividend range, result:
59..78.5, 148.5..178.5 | 0.57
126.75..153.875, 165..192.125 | 1.29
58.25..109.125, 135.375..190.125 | 0.69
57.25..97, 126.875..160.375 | 0.63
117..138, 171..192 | 1.02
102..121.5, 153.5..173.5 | 0.51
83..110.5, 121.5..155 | 0.73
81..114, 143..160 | 0.40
